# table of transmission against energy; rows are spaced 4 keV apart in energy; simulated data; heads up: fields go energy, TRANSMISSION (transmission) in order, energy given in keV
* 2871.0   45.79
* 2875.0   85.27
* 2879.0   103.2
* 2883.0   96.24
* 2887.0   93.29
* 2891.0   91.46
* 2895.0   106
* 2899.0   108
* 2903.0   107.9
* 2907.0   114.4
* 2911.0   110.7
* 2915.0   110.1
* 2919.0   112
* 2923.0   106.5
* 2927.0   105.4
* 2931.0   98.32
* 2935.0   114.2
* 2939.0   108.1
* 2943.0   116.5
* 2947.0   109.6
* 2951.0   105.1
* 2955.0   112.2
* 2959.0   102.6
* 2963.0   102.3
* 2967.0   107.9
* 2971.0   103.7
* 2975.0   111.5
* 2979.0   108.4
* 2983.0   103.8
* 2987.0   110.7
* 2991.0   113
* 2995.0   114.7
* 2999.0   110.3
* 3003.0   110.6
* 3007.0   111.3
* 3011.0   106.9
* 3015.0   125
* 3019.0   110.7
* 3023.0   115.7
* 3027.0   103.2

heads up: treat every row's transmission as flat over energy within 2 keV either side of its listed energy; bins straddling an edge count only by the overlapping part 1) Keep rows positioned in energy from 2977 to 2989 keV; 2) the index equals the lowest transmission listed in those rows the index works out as 103.8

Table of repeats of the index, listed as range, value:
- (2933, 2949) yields 108.1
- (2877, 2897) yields 91.46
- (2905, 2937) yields 98.32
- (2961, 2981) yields 102.3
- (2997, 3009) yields 110.3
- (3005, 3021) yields 106.9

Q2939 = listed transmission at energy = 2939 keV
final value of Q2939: 108.1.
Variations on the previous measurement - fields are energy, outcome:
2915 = 110.1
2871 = 45.79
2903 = 107.9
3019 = 110.7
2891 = 91.46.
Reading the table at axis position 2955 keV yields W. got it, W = 112.2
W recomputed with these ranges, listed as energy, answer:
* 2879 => 103.2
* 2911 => 110.7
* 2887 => 93.29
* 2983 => 103.8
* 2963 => 102.3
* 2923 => 106.5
